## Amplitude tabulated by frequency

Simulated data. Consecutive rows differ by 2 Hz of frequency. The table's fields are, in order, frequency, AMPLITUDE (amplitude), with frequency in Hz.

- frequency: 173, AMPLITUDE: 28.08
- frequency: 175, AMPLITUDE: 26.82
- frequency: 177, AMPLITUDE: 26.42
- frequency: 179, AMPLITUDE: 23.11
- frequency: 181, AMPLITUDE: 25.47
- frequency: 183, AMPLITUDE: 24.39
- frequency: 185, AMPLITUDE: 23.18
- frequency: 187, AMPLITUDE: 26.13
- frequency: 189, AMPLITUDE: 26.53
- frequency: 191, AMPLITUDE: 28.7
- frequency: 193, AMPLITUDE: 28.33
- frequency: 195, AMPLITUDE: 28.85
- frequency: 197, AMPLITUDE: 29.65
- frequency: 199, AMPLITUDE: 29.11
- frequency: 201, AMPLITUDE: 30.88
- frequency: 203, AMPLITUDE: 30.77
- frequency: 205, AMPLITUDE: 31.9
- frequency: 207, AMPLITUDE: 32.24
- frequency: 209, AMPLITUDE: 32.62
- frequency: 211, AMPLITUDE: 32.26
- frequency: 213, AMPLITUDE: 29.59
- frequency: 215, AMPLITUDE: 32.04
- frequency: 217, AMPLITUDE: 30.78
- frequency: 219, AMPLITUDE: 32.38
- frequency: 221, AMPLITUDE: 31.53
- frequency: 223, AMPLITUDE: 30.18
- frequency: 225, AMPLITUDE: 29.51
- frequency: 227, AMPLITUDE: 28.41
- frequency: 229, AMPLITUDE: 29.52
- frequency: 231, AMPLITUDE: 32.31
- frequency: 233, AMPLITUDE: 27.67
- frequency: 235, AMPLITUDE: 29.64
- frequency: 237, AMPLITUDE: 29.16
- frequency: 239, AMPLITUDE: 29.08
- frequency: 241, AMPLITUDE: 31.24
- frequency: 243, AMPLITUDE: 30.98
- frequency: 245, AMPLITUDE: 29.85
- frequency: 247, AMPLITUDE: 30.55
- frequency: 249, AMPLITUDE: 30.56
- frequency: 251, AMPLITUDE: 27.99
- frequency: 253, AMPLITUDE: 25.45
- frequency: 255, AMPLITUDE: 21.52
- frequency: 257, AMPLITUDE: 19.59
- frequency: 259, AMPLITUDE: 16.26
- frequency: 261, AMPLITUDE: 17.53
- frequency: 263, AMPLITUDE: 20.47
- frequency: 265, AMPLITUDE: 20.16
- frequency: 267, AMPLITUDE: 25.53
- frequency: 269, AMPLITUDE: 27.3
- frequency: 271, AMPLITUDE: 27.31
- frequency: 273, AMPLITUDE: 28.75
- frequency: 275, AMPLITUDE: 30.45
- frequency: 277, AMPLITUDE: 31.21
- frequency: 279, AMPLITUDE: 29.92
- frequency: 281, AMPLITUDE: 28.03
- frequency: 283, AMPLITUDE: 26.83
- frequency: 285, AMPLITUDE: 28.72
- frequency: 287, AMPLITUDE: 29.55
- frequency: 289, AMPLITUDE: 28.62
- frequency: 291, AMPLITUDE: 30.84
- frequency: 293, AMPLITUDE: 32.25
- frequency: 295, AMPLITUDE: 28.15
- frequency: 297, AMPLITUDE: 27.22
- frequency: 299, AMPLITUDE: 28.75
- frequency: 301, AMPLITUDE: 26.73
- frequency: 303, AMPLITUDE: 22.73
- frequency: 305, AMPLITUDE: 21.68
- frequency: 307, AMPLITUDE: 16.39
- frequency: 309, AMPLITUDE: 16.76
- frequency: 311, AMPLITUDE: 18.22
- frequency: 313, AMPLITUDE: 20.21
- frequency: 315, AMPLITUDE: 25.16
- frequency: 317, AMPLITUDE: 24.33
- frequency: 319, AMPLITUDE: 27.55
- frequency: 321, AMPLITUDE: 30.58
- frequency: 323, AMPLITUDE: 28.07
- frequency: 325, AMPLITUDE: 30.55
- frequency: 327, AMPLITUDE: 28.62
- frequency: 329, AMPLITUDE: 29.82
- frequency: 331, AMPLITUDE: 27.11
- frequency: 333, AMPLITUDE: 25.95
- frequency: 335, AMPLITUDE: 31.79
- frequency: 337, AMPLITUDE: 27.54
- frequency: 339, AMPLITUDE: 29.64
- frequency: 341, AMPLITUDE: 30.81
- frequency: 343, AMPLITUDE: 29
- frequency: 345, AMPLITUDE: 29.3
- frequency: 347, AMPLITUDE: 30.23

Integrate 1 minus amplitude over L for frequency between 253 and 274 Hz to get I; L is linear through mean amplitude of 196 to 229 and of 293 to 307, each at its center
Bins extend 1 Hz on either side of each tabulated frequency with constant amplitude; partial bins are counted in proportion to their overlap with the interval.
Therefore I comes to 3.9 Hz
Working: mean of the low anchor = 30.8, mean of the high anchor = 25.7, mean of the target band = 22.6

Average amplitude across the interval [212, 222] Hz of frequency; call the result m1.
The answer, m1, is 31.3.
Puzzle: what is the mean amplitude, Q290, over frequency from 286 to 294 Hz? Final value 30.3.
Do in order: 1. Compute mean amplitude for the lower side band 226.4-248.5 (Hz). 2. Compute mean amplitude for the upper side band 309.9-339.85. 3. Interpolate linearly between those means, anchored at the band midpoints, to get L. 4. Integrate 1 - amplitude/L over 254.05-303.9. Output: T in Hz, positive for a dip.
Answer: 4.0 Hz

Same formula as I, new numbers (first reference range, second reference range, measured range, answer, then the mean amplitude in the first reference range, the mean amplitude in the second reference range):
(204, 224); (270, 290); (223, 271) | 5.8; 31.6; 28.9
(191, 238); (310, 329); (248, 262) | 3.0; 30.4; 26.1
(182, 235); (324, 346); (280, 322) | 5.1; 29.6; 29.1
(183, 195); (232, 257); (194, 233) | -4.8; 26.6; 28.3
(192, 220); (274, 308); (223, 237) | 0.2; 30.8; 27.5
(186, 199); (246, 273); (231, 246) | -2.7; 28.1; 24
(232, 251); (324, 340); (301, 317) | 4.5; 29.8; 28.9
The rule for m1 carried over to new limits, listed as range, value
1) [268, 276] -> 28.5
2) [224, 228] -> 29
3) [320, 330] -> 29.5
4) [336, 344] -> 29.2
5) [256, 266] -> 18.8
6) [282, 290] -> 28.4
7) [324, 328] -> 29.6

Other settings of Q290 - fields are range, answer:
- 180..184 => 24.9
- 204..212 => 32.3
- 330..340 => 28.4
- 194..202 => 29.6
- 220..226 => 30.4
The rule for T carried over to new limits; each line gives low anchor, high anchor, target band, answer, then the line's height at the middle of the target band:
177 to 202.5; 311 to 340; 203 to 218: -2.5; 27.1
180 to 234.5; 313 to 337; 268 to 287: -0.2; 28.5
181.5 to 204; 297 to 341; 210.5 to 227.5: -2.1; 27.4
